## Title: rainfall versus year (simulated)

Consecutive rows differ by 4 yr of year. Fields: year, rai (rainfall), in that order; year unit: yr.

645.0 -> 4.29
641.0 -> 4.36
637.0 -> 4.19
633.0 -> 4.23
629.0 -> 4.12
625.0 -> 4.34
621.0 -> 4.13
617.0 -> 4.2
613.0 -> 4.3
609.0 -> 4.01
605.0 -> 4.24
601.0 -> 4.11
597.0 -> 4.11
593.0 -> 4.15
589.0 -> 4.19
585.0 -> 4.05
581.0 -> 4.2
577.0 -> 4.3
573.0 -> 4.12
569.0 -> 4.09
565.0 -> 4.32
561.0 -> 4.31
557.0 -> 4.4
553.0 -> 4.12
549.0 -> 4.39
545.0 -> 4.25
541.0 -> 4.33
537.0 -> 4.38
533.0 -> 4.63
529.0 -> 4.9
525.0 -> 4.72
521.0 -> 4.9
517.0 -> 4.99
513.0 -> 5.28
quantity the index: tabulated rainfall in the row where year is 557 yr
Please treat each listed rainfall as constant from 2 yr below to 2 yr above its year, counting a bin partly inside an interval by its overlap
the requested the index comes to 4.4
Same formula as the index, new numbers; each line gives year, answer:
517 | 4.99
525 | 4.72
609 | 4.01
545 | 4.25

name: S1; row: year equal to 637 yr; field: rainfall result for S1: 4.19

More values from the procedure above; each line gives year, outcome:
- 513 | 5.28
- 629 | 4.12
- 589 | 4.19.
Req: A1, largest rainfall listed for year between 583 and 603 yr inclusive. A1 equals 4.19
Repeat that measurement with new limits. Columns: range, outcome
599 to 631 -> 4.34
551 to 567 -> 4.4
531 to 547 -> 4.63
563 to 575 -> 4.32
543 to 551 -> 4.39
